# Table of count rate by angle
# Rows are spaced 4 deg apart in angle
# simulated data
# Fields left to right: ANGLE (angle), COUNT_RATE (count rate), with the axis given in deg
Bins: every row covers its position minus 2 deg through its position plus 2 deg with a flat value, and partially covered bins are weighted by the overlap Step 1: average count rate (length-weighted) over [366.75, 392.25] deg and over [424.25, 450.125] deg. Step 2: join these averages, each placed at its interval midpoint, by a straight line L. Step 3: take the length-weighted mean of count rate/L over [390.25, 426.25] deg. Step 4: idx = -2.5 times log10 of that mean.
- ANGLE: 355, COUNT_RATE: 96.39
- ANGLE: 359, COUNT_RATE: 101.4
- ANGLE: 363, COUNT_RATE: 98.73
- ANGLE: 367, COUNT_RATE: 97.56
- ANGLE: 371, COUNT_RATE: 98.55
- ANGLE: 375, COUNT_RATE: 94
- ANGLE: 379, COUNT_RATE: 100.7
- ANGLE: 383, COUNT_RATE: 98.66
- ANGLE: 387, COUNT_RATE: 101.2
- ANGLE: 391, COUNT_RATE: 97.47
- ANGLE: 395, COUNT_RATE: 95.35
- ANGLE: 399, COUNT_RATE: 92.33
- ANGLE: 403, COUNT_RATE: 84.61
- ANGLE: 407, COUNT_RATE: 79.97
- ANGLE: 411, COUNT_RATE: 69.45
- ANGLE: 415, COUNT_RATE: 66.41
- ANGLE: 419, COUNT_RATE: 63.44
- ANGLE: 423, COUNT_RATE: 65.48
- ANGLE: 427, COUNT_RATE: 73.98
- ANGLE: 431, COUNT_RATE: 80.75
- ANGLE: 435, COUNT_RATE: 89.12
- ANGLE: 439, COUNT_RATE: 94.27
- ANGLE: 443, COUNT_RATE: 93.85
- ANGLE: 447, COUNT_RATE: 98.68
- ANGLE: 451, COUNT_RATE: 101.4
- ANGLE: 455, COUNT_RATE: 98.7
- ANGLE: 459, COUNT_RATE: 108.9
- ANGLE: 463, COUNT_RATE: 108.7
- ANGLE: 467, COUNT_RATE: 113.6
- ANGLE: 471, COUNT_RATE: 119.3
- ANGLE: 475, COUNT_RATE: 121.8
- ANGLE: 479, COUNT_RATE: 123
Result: 0.19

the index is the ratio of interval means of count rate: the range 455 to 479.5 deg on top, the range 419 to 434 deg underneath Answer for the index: 1.6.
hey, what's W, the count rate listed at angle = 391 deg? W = 97.47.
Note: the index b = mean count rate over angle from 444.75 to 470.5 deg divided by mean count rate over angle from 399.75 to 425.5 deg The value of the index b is 1.5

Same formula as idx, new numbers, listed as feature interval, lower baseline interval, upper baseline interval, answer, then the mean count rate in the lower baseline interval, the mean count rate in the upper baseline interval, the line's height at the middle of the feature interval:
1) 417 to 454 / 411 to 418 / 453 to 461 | 0.008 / 66.9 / 104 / 85.1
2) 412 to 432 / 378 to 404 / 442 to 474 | 0.405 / 96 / 106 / 101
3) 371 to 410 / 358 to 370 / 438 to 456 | 0.058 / 99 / 97.5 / 98.5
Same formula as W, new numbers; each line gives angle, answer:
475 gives 121.8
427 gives 73.98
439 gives 94.27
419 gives 63.44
